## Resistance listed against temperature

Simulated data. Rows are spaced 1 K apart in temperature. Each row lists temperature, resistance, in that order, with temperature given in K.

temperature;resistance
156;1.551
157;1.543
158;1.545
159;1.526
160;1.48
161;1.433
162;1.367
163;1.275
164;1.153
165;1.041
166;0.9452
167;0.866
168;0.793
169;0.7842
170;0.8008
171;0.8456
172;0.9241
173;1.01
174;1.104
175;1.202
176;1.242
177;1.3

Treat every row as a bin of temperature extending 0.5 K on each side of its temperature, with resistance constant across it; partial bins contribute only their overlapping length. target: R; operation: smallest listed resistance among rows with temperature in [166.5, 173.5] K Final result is 0.7842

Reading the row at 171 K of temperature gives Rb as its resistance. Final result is 0.8456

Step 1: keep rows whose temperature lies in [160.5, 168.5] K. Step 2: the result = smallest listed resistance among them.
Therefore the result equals 0.793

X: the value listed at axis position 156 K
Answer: 1.551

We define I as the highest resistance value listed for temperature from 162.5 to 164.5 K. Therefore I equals 1.275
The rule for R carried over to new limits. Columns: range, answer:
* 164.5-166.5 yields 0.9452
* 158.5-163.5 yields 1.275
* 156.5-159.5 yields 1.526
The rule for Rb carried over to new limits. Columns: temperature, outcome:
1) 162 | 1.367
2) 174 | 1.104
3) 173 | 1.01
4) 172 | 0.9241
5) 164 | 1.153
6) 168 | 0.793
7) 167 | 0.866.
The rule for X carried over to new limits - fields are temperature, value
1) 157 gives 1.543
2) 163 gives 1.275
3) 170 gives 0.8008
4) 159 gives 1.526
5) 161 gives 1.433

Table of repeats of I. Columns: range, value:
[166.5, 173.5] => 1.01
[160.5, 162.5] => 1.433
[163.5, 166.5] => 1.153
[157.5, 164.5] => 1.545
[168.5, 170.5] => 0.8008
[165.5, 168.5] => 0.9452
